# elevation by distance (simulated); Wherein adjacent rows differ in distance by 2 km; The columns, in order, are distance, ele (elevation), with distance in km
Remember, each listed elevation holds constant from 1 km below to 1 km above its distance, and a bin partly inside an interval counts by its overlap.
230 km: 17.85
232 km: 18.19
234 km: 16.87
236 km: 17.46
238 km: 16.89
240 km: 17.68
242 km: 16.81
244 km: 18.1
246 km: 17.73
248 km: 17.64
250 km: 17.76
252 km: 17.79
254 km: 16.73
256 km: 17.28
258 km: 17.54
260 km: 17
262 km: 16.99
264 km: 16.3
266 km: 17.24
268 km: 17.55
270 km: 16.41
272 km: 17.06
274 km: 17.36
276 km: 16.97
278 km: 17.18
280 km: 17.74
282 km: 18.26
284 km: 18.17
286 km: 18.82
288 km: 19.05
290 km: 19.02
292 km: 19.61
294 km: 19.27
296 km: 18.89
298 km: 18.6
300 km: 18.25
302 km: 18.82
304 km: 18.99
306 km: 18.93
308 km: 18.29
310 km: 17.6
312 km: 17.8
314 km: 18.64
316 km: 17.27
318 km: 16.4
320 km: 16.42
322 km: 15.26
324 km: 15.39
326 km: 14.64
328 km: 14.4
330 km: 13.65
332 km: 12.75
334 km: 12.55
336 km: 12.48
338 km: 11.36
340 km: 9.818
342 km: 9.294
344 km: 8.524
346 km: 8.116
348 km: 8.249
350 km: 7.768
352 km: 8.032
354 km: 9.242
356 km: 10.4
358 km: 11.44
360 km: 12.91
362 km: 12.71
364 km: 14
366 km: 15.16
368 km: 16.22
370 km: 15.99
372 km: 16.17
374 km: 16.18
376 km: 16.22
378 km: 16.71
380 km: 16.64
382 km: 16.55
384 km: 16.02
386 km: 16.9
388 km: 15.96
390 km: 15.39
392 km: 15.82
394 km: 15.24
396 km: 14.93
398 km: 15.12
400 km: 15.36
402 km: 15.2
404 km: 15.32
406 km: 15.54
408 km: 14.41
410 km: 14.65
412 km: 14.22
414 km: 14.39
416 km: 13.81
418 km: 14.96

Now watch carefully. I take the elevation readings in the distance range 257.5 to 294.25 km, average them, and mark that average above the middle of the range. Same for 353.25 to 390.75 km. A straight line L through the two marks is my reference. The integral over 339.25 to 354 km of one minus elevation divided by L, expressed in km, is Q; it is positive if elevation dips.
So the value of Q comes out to 6.6 km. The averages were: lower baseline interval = 17.7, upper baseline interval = 14.8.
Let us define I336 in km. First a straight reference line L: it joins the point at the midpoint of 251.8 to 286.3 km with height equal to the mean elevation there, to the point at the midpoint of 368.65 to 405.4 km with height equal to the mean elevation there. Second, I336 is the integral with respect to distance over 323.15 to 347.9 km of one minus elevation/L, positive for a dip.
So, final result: 7.1 km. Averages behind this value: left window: 17.3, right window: 15.9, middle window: 11.8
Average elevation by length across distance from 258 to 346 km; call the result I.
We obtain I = 16.3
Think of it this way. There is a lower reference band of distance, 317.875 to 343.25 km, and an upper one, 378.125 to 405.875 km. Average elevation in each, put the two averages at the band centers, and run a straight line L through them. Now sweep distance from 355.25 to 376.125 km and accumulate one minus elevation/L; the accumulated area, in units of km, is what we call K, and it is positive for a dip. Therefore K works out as 0.6 km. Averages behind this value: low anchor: 13.3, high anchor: 15.8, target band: 14.3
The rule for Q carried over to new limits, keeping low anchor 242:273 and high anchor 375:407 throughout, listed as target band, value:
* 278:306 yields -3.0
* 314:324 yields 0.1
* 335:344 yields 3.2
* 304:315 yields -1.1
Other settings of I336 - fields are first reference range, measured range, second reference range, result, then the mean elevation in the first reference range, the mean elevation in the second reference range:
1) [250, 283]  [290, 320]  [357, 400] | -3.17 km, 17.2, 15.3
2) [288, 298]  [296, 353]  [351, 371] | 7.24 km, 19.1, 12.6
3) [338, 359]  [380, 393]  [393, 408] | -2.49 km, 9.2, 15.2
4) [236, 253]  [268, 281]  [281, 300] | 0.87 km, 17.5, 18.8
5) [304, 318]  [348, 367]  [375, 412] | 6.29 km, 18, 15.6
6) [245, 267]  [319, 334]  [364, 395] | 1.86 km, 17.3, 16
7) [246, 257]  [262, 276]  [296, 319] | 0.56 km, 17.5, 18.2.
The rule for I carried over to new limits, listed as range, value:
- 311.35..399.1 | 13.9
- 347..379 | 13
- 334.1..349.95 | 9.74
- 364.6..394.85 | 16.1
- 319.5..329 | 15.2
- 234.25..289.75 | 17.5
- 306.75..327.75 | 16.7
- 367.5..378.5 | 16.2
